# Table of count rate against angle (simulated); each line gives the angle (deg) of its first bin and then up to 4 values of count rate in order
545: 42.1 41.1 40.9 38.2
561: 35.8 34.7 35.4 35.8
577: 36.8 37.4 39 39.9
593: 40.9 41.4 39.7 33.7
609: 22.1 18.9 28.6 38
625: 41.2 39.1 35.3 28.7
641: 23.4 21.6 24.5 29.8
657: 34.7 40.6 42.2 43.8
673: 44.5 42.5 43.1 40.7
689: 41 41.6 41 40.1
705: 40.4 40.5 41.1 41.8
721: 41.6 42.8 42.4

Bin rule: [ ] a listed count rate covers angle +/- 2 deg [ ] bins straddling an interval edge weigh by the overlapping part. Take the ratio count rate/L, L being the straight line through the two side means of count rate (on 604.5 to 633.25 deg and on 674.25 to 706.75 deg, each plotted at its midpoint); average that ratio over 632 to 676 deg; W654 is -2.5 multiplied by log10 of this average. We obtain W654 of 0.09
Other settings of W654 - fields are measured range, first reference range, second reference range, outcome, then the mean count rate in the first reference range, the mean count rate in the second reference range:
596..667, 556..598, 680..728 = 0.21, 37.7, 41.3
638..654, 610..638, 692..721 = 0.37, 32.6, 41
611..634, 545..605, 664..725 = 0.19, 38.3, 41.8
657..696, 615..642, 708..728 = -0.10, 33.8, 41.7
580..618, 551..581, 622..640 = 0.06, 36.8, 35.5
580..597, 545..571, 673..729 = -0.02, 38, 41.5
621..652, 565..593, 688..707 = 0.25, 37.4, 40.8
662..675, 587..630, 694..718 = -0.13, 34.8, 40.8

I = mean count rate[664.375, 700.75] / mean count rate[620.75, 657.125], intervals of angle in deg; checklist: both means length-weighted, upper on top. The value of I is 1.4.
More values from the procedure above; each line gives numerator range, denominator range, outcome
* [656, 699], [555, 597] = 1.11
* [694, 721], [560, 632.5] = 1.15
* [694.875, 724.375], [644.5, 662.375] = 1.34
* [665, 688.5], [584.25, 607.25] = 1.10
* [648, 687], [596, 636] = 1.16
